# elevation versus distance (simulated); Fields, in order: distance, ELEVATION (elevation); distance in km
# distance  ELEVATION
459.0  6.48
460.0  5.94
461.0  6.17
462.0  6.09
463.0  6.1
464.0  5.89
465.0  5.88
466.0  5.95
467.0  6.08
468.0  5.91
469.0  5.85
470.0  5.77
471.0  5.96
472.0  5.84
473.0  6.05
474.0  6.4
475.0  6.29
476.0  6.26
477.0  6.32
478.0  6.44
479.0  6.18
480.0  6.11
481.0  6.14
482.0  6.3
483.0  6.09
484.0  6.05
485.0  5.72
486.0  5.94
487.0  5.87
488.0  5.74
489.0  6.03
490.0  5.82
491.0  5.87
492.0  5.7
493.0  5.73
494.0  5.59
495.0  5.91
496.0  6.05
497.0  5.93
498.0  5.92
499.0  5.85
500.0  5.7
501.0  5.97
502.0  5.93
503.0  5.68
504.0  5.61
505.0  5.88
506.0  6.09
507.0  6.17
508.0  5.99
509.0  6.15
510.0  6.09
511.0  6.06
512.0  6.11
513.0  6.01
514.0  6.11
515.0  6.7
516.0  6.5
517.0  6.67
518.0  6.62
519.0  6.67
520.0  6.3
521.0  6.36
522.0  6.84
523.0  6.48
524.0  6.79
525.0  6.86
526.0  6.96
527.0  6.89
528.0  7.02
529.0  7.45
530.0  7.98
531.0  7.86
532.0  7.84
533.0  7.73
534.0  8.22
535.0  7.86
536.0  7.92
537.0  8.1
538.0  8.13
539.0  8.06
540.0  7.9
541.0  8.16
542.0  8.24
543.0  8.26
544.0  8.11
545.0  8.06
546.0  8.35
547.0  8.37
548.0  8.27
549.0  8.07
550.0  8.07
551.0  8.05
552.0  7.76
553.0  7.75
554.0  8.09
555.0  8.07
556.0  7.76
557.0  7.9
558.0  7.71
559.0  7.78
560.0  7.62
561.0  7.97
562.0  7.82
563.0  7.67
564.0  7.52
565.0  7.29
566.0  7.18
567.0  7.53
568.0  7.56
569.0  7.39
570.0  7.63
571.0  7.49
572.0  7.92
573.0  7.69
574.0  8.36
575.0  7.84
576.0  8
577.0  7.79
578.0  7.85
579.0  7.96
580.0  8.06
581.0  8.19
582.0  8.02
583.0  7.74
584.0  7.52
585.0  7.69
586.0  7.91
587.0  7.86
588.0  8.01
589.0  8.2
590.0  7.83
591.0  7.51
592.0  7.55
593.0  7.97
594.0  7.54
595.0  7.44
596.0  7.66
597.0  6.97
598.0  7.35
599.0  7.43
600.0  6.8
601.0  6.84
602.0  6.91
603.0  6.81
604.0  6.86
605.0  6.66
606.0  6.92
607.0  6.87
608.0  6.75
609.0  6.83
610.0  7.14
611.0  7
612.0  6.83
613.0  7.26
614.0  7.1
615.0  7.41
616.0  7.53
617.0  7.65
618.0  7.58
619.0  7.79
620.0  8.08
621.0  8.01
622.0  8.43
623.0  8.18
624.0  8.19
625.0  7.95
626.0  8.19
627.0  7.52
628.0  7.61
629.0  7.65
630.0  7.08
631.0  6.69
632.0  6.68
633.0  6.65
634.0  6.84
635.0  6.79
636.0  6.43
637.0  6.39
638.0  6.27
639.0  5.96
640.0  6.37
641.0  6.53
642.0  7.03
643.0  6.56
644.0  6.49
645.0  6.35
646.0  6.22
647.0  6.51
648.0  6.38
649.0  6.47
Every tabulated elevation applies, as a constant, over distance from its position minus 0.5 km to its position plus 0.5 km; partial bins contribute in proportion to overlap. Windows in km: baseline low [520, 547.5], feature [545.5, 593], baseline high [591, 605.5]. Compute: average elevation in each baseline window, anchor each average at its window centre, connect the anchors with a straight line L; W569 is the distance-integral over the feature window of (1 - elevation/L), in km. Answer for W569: -2.8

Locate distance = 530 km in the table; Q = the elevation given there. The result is 7.98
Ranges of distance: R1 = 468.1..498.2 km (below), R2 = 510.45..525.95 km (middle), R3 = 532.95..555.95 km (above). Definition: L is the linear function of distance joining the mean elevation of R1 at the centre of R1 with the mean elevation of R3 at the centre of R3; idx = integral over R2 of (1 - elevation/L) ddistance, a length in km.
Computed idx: 1.51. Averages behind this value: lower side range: 6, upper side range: 8.07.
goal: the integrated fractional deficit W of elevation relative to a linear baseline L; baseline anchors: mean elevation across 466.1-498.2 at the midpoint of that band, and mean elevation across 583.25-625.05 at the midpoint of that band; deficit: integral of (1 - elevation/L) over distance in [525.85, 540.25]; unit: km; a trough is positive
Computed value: -2.5 km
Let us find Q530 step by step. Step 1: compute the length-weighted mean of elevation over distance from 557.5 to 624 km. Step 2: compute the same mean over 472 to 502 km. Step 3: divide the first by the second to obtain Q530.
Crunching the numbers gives 1.26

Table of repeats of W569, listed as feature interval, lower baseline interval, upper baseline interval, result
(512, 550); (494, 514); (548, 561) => -2.21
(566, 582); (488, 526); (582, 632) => -1.79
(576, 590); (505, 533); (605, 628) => -1.37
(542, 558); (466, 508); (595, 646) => -3.81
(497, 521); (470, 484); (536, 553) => 3.27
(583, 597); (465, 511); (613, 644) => -1.70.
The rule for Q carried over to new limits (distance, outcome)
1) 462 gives 6.09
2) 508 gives 5.99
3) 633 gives 6.65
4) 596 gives 7.66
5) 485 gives 5.72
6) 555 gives 8.07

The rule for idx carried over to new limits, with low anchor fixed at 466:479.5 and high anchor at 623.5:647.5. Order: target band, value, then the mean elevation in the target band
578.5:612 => -3.7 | 7.41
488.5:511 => 1.2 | 5.9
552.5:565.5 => -2.5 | 7.77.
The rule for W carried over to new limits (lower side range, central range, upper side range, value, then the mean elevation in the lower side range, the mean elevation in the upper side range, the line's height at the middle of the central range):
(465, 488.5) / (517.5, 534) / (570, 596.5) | -0.5 km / 6.05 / 7.83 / 6.87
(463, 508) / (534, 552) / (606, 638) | -4.4 km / 5.97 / 7.3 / 6.53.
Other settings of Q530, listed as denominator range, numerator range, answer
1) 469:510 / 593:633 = 1.23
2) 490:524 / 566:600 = 1.26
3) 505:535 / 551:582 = 1.15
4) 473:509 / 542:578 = 1.31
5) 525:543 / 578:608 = 0.96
